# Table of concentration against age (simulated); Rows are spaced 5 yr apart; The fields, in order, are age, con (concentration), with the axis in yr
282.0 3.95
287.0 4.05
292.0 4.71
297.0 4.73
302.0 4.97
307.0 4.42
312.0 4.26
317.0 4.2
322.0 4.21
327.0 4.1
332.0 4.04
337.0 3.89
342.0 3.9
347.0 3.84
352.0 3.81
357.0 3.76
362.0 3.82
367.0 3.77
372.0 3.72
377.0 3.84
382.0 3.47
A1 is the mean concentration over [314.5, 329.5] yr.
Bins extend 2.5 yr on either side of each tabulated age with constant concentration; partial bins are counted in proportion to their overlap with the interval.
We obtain 4.17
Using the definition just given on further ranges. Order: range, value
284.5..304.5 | 4.62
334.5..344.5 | 3.9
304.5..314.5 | 4.34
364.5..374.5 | 3.75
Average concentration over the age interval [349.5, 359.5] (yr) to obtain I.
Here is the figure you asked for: 3.78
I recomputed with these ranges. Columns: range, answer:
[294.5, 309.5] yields 4.71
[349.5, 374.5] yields 3.78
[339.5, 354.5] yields 3.85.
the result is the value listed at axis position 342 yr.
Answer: 3.9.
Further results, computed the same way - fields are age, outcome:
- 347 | 3.84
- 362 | 3.82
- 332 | 4.04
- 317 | 4.2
